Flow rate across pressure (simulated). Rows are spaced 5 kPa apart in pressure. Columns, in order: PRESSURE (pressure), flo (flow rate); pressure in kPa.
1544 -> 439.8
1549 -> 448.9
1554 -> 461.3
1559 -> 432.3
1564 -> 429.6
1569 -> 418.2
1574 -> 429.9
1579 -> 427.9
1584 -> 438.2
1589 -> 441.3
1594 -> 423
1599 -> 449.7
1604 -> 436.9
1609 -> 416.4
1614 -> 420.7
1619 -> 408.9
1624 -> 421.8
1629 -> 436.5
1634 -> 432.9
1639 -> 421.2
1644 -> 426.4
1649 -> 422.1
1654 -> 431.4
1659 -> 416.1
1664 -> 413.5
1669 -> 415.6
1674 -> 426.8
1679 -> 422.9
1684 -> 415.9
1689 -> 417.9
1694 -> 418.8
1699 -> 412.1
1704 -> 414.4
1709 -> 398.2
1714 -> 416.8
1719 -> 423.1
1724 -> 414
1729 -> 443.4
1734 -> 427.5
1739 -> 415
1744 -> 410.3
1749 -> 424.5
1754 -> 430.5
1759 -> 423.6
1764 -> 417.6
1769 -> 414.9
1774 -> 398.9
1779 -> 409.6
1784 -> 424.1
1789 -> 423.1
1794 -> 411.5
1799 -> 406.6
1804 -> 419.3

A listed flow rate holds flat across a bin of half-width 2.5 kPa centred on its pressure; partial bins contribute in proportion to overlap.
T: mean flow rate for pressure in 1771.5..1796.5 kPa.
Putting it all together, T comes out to 413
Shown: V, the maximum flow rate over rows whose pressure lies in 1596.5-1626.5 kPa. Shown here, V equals 449.7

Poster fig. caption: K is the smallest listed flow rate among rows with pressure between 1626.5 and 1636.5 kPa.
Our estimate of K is 432.9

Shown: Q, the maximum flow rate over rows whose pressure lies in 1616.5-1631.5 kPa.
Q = 436.5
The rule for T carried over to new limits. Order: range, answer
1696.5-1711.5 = 408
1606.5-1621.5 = 415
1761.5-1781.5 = 410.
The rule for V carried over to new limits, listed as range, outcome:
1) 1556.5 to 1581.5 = 432.3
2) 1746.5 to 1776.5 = 430.5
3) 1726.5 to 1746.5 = 443.4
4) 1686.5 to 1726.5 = 423.1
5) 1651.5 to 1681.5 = 431.4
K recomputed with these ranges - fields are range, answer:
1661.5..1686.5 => 413.5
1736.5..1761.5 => 410.3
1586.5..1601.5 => 423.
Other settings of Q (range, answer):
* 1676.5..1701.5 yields 422.9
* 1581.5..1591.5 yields 441.3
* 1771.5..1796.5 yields 424.1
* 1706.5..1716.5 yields 416.8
